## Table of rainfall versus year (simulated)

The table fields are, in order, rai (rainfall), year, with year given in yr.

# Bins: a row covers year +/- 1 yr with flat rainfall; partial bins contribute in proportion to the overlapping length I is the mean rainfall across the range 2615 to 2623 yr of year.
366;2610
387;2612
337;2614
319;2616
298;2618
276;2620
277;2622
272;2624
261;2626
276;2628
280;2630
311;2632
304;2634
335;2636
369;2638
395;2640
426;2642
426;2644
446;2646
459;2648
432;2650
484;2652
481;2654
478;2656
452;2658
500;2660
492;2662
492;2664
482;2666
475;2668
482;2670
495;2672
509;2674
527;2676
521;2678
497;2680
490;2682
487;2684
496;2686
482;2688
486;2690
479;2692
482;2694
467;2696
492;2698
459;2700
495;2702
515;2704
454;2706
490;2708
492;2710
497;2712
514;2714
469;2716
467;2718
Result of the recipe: 292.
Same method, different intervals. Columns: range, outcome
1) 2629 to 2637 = 308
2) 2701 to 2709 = 488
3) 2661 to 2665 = 492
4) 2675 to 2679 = 524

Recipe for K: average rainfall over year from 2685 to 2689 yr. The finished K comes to 489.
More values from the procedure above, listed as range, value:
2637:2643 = 397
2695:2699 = 480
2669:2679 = 507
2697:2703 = 482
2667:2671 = 478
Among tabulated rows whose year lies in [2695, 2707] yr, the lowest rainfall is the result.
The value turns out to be 454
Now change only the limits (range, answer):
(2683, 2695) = 479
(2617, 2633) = 261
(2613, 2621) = 276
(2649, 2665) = 432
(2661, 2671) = 475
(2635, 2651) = 335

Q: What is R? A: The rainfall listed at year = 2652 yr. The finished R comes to 484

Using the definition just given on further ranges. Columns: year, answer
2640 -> 395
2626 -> 261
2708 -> 490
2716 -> 469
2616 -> 319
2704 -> 515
